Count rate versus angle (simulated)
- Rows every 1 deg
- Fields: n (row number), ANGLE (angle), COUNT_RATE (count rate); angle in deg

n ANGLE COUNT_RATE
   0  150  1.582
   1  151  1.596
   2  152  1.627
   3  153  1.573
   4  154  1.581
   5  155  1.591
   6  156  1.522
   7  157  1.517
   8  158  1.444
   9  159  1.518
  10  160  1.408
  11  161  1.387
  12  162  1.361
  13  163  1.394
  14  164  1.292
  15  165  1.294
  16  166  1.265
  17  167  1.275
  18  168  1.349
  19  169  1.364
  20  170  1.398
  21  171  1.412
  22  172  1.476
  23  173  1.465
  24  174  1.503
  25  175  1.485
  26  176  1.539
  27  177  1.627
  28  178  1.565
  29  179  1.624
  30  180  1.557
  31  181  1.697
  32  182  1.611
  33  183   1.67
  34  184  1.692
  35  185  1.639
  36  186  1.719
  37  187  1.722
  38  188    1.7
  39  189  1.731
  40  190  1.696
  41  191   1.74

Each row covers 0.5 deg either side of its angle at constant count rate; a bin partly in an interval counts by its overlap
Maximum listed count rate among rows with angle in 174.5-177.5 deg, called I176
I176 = 1.627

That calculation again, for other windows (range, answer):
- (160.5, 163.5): 1.394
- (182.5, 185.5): 1.692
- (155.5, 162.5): 1.522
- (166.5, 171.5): 1.412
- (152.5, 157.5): 1.591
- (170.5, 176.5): 1.539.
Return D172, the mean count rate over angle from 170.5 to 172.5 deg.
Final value 1.44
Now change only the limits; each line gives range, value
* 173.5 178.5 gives 1.54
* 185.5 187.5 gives 1.72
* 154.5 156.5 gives 1.56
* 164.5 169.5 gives 1.31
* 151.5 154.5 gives 1.59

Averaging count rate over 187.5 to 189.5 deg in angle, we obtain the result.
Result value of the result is 1.72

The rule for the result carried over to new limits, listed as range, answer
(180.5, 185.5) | 1.66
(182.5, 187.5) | 1.69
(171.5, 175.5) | 1.48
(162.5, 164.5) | 1.34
